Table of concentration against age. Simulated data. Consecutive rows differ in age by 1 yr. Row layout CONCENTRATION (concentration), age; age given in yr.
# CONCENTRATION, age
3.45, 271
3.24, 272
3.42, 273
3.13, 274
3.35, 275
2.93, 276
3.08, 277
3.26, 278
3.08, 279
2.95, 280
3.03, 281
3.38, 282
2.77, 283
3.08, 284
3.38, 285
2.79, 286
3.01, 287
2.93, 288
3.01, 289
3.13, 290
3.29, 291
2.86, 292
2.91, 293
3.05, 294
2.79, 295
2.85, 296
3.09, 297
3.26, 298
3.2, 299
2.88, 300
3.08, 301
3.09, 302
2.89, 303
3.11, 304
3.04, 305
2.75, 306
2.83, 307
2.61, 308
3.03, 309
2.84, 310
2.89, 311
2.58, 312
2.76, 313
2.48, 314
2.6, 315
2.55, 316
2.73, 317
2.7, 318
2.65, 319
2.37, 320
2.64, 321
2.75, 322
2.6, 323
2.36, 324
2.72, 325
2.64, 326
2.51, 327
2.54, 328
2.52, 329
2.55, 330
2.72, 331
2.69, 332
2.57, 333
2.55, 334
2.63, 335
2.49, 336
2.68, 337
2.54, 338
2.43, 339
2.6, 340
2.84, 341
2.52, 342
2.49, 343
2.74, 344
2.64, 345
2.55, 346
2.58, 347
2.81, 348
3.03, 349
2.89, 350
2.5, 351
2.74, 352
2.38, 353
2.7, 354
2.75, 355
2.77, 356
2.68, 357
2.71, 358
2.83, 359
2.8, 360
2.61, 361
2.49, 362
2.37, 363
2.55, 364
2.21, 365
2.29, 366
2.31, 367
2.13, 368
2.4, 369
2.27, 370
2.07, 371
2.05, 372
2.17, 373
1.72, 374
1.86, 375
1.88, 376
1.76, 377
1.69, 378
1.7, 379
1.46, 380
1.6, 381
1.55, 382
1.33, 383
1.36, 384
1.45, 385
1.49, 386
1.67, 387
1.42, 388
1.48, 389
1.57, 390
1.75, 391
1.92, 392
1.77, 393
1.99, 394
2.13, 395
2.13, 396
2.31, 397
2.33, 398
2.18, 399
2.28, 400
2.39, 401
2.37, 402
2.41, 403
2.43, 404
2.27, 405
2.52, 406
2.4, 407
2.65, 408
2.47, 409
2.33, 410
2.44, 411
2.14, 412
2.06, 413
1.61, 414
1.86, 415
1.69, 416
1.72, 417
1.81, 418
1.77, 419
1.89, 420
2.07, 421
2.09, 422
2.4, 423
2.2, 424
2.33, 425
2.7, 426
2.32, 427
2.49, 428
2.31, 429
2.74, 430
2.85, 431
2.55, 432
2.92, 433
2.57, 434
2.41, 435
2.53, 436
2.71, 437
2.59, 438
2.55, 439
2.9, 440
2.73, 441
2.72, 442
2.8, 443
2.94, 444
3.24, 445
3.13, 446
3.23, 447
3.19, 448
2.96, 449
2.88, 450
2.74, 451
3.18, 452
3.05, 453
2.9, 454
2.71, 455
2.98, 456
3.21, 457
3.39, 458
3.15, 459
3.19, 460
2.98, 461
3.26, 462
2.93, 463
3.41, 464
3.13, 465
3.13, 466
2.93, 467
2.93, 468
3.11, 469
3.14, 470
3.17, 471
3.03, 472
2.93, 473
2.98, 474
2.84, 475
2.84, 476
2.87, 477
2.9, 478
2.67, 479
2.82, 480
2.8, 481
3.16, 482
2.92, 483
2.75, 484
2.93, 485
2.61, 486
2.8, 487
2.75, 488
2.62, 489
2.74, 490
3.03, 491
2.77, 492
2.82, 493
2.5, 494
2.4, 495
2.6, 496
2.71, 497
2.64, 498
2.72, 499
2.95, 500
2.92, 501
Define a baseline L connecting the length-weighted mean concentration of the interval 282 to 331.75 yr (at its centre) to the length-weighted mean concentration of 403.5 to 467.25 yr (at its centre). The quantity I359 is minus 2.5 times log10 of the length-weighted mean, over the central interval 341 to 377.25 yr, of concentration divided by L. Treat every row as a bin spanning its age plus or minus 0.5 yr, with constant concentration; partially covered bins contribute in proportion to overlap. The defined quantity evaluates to 0.12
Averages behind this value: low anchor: 2.83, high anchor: 2.63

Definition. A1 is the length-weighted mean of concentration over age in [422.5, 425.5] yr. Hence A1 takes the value 2.31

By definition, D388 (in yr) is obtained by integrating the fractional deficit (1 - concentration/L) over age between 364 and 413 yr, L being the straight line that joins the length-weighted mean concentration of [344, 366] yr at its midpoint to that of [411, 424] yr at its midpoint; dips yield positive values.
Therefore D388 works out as 5.1 yr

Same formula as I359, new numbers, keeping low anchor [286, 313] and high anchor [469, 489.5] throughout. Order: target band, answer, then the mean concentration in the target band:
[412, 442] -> 0.24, 2.33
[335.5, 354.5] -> 0.12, 2.64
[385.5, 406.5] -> 0.39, 2.04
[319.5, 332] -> 0.14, 2.58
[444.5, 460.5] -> -0.06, 3.07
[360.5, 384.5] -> 0.42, 1.99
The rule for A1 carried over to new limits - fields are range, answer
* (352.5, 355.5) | 2.61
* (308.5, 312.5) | 2.83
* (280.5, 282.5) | 3.21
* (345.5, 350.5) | 2.77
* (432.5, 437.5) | 2.63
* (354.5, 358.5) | 2.73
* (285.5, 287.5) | 2.9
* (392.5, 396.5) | 2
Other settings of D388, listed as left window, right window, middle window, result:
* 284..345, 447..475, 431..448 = 1.24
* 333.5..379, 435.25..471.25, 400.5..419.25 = 3.84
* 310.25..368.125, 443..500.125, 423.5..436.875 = 1.39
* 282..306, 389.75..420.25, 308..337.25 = 1.67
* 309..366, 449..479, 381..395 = 5.88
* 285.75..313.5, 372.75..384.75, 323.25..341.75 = -1.37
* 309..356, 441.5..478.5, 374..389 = 6.45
